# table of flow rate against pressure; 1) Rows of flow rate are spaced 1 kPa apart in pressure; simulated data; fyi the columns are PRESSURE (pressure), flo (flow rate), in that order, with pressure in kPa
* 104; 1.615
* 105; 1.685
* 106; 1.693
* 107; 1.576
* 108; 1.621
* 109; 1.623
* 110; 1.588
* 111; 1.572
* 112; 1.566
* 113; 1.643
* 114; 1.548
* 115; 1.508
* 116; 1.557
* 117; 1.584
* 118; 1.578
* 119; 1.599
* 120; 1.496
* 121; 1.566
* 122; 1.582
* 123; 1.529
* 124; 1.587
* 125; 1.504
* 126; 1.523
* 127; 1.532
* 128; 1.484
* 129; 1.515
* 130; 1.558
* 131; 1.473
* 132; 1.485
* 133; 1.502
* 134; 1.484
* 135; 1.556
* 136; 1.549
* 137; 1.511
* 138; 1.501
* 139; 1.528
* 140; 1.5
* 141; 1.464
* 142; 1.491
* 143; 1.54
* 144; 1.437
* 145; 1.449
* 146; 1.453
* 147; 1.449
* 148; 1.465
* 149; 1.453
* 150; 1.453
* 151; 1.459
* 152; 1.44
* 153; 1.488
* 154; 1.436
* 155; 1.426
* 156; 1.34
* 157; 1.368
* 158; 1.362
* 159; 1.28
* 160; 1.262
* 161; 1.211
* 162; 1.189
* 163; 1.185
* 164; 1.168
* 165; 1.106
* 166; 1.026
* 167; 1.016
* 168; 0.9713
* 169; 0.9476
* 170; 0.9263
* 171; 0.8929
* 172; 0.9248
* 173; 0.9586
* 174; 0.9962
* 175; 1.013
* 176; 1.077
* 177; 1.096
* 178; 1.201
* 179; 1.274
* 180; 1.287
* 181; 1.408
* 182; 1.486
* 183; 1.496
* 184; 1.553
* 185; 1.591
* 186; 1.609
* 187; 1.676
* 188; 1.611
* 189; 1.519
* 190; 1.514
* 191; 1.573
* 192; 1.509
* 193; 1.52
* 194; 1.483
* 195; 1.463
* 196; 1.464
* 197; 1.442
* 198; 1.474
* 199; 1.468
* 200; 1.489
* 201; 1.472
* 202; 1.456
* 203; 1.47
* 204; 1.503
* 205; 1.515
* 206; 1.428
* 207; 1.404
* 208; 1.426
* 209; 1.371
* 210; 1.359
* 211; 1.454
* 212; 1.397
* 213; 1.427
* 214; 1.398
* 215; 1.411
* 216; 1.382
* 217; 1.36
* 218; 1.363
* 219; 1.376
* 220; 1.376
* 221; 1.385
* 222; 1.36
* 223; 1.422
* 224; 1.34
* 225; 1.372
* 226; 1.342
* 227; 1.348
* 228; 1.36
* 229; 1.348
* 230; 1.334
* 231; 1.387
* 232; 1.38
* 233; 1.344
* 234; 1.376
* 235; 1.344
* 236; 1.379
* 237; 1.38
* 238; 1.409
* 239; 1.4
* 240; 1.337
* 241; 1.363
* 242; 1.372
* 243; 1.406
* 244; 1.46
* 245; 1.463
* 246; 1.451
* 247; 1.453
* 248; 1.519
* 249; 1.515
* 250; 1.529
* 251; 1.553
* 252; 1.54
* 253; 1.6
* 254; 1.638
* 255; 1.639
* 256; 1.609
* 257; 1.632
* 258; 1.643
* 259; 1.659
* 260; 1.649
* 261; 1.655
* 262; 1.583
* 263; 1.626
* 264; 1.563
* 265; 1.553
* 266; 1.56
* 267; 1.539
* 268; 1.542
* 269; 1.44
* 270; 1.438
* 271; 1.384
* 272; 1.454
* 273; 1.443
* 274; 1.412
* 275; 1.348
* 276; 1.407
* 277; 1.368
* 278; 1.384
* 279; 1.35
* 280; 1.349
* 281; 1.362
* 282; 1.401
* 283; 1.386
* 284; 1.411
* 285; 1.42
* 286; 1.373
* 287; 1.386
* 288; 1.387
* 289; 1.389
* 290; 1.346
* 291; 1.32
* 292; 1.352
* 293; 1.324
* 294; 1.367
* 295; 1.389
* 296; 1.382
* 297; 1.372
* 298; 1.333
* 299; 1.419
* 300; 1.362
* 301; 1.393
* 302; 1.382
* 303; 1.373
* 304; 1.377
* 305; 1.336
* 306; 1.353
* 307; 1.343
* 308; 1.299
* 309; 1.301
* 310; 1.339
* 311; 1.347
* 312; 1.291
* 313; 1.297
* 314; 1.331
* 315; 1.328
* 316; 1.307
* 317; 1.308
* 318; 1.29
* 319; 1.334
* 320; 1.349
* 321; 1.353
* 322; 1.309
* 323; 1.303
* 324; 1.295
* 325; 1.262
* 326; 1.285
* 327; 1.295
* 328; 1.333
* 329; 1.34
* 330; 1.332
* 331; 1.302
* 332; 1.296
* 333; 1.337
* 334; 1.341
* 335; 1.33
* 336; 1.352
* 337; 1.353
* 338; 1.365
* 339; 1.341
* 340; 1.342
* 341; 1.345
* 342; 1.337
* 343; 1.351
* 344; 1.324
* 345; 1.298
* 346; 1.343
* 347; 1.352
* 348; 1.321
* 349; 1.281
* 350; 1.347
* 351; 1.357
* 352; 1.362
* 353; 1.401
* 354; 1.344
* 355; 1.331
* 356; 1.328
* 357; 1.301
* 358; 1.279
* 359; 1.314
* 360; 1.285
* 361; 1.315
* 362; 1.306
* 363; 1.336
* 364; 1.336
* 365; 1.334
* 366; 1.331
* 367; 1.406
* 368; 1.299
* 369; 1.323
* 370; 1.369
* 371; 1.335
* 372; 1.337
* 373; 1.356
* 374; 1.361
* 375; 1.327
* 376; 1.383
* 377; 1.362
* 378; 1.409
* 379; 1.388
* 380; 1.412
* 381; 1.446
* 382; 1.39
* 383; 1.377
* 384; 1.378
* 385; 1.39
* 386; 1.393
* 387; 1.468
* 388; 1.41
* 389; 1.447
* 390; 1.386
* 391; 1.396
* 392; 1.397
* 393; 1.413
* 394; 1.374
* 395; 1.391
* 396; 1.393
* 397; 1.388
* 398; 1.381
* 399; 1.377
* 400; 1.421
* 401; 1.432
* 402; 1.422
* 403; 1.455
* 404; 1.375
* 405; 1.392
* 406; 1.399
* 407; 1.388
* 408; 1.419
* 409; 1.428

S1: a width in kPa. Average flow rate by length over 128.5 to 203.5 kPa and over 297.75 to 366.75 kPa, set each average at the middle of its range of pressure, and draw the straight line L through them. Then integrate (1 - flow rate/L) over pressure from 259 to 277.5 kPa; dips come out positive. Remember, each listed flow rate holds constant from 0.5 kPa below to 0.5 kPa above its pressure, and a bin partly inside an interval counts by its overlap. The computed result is -2.1 kPa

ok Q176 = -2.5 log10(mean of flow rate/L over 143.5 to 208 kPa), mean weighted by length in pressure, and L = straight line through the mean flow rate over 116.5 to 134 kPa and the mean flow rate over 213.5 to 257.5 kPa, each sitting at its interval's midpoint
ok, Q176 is 0.106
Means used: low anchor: 1.53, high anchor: 1.43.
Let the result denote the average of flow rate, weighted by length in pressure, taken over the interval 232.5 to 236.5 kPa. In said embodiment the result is 1.36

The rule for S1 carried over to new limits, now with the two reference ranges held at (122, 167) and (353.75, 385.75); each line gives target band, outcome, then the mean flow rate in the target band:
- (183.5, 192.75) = -1.1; 1.57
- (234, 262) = -2.3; 1.5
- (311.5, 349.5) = 1.1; 1.32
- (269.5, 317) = 0.3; 1.37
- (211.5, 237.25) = 0.4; 1.37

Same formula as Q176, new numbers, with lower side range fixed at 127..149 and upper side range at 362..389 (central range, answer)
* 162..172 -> 0.39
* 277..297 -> 0.04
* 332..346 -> 0.04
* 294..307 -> 0.03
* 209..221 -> 0.05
